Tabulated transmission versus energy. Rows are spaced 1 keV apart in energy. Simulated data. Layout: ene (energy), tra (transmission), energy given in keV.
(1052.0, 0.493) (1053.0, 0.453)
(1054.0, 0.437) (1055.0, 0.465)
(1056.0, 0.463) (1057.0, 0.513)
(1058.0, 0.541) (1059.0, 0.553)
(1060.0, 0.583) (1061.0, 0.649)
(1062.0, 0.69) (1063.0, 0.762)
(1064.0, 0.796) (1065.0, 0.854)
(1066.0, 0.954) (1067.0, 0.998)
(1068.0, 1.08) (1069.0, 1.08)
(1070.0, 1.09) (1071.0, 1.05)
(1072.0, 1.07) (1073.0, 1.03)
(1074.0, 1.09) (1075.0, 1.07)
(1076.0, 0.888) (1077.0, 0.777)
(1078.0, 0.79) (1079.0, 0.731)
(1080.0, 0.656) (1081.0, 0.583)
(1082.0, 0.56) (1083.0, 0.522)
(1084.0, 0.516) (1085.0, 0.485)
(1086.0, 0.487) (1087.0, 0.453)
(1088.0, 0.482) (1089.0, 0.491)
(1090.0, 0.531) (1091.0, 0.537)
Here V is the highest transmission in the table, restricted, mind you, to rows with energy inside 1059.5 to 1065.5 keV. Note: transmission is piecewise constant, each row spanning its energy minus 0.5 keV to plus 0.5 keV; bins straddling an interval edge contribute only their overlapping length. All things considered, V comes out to 0.854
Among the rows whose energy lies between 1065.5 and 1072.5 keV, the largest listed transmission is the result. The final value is 1.09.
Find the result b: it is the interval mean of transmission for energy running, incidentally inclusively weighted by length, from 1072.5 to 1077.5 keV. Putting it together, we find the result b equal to 0.971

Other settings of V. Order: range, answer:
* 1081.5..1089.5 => 0.56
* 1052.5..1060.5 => 0.583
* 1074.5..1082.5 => 1.07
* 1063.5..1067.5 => 0.998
